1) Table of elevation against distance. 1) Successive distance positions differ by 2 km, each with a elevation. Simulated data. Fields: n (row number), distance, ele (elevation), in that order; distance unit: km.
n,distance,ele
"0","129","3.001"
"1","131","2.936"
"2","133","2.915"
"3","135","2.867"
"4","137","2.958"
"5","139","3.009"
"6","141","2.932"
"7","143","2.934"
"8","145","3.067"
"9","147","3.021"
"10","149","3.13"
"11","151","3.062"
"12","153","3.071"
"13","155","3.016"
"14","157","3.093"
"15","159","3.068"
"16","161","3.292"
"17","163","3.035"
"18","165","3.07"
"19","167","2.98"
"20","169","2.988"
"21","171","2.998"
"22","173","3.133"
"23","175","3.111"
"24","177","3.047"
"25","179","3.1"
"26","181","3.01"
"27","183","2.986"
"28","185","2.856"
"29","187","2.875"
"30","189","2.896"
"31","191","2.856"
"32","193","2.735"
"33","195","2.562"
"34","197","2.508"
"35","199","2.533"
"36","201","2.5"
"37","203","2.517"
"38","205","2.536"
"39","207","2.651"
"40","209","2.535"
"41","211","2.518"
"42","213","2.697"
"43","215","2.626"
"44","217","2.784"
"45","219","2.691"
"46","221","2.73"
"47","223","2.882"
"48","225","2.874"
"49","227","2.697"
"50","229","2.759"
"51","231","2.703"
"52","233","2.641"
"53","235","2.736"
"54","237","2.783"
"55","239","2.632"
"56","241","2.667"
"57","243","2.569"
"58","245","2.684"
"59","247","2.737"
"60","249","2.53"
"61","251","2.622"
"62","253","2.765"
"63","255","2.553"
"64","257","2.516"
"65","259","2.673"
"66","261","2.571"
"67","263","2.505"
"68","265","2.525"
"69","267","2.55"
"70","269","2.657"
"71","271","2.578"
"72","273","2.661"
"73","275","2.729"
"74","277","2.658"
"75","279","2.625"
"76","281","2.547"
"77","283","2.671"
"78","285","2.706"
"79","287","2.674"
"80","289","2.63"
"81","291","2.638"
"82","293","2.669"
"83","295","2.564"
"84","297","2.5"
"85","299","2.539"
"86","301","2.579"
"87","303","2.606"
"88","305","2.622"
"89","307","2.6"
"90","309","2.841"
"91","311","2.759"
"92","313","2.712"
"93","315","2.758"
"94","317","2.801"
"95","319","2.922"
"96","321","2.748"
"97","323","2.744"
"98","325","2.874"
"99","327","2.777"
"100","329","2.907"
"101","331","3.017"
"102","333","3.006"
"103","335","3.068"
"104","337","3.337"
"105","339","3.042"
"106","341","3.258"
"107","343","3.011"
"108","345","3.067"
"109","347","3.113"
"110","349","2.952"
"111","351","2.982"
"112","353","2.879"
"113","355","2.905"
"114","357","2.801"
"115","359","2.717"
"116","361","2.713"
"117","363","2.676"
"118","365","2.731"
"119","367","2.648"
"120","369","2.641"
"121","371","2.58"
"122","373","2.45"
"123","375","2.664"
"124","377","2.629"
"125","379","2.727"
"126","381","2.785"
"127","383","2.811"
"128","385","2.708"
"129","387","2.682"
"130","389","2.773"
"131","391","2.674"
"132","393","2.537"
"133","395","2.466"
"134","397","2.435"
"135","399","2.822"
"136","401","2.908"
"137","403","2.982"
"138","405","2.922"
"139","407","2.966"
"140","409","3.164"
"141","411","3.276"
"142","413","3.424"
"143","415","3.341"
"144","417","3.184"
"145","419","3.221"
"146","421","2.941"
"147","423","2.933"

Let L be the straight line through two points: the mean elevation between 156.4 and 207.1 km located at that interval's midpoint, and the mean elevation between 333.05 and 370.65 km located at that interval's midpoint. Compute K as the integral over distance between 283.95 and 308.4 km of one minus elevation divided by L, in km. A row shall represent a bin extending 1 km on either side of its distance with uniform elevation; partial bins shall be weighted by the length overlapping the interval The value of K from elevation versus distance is 2.45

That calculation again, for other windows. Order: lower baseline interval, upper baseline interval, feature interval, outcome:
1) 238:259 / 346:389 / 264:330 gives 0.1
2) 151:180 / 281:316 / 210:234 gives 1.4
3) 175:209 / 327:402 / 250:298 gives 3.0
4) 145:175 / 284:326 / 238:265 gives 2.1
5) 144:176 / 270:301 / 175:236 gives 3.5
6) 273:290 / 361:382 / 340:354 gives -2.0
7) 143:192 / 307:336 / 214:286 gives 6.6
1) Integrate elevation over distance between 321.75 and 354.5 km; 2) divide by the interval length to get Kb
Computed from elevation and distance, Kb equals 3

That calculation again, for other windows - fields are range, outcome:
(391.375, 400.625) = 2.6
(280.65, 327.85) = 2.69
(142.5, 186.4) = 3.05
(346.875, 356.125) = 2.95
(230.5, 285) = 2.63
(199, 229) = 2.66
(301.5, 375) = 2.84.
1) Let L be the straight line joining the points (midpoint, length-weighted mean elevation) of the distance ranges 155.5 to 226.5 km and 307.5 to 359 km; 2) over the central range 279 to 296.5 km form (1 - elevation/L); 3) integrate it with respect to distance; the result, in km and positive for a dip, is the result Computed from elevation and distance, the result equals 1.6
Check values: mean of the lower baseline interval 2.84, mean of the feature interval 2.63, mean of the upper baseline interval 2.92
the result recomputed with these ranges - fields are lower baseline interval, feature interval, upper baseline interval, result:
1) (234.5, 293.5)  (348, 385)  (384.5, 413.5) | 0.71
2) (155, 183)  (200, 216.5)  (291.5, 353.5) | 2.36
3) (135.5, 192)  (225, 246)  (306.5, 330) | 1.57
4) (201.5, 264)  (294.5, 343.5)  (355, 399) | -2.95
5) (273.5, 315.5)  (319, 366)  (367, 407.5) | -4.40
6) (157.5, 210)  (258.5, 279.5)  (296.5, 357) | 1.87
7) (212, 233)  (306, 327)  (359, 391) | -0.56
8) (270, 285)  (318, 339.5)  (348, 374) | -1.92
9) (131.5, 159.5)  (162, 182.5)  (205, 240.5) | -1.03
